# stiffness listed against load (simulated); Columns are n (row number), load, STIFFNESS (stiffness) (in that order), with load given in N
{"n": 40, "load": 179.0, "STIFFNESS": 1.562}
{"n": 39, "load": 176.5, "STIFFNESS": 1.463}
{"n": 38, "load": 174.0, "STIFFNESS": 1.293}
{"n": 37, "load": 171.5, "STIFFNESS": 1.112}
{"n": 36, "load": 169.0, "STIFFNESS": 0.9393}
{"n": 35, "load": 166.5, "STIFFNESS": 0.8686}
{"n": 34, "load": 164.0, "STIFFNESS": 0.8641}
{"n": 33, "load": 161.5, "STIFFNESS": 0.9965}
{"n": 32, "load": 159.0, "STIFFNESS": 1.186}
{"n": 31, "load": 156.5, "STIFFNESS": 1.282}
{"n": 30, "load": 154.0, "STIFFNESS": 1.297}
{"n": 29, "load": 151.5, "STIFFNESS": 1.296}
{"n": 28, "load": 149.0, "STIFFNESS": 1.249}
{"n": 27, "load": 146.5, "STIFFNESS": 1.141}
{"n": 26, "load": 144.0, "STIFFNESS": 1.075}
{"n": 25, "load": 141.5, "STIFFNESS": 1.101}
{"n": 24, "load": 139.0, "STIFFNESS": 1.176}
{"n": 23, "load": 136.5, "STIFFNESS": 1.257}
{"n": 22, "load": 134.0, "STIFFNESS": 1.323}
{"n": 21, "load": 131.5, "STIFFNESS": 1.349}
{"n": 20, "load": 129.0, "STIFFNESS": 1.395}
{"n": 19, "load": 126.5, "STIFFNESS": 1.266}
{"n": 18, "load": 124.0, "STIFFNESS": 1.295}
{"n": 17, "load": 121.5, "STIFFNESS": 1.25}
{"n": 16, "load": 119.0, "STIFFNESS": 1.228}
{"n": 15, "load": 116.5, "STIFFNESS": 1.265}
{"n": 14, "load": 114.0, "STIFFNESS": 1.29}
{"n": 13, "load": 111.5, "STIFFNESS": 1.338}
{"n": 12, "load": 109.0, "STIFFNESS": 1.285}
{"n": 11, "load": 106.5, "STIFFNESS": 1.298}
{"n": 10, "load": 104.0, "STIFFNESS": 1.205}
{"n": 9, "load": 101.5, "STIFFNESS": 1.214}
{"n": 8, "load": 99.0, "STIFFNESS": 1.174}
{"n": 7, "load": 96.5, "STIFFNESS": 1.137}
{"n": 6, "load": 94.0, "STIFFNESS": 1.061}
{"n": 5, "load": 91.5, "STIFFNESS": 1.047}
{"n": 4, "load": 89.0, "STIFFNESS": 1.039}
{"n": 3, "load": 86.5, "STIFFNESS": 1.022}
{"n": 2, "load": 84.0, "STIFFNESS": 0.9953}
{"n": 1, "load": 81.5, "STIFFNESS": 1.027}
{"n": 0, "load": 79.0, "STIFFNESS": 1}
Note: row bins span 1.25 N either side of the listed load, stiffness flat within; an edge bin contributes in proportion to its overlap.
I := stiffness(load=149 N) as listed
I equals 1.249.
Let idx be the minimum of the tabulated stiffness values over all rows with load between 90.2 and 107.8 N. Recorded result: 1.047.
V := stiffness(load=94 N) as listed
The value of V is 1.061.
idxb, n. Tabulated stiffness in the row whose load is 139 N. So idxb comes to 1.176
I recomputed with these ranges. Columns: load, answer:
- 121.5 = 1.25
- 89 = 1.039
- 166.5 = 0.8686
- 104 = 1.205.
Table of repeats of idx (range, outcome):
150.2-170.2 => 0.8641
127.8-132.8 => 1.349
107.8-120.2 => 1.228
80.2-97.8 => 0.9953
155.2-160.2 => 1.186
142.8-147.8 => 1.075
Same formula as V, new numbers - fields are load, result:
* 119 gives 1.228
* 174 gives 1.293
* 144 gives 1.075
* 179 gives 1.562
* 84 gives 0.9953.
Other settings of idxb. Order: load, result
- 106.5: 1.298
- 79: 1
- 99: 1.174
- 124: 1.295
